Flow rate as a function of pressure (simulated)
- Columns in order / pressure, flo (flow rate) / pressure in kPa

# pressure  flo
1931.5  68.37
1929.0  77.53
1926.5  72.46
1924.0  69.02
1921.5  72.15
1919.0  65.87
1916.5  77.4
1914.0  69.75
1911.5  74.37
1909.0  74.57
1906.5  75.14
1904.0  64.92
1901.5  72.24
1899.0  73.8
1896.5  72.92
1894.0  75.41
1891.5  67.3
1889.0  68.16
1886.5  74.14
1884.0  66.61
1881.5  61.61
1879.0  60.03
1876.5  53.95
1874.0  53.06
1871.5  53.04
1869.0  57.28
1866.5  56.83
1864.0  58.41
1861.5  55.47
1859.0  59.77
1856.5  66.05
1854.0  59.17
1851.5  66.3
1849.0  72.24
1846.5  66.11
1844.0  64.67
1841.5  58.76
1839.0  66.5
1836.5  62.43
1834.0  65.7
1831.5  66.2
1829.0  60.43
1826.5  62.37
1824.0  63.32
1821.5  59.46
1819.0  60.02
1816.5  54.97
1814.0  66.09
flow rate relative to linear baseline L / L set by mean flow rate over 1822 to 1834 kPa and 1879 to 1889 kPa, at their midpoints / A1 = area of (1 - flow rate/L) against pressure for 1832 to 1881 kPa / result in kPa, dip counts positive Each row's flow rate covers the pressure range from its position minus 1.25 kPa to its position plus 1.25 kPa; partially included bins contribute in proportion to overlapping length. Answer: 3.0 kPa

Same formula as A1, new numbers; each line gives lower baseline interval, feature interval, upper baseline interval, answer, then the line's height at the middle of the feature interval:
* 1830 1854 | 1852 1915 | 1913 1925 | 3.1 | 68.2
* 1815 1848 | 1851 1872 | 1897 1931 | 2.2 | 66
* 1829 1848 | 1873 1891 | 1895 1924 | 1.6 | 69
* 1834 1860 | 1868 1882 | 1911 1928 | 2.3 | 67.1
